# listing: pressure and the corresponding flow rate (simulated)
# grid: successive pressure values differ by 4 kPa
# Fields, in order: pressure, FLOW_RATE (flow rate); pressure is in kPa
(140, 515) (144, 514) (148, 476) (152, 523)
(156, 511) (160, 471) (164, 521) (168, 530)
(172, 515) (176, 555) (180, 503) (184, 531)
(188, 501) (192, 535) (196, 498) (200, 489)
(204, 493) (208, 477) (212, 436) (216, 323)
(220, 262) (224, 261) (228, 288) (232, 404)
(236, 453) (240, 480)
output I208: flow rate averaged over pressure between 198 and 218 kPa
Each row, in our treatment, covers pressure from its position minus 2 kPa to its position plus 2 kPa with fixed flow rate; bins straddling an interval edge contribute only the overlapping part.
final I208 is 444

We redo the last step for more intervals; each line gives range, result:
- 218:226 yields 262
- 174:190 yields 522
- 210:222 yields 340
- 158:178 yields 518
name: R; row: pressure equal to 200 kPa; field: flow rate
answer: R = 489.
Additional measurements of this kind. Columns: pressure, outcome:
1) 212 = 436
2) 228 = 288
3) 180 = 503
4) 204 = 493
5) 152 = 523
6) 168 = 530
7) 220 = 262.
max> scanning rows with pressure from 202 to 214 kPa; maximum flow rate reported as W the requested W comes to 493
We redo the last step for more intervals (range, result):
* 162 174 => 530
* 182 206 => 535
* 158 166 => 521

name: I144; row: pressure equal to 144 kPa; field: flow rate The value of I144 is 514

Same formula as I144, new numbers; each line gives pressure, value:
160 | 471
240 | 480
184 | 531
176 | 555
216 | 323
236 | 453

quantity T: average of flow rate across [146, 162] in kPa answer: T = 495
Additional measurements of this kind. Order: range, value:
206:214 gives 456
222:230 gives 274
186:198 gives 511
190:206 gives 504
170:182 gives 524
